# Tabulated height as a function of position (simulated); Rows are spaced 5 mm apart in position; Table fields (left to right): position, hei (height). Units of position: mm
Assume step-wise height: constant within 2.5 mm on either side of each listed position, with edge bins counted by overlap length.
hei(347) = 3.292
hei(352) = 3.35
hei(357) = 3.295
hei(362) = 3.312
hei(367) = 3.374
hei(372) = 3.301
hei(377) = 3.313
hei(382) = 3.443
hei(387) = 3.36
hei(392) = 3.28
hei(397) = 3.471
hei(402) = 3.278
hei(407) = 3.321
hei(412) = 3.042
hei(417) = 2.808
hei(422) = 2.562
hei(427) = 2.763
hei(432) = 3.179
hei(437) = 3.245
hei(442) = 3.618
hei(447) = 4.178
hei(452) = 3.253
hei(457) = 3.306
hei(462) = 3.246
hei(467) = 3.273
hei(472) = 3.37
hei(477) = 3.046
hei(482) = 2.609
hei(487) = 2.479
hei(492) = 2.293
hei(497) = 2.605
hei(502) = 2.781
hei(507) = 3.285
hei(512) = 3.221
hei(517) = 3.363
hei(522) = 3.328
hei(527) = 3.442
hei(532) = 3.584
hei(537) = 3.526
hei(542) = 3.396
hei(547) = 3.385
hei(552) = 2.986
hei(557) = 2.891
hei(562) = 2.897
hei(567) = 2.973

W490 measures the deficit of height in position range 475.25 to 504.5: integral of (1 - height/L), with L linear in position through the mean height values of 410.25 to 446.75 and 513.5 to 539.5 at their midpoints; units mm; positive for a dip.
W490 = 6.07 mm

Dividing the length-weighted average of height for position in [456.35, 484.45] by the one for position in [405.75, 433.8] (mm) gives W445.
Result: 1.07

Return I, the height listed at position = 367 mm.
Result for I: 3.374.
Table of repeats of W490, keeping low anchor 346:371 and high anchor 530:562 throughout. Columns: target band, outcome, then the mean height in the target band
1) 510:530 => -0.5 mm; 3.35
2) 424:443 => 0.8 mm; 3.15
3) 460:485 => 1.5 mm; 3.09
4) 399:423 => 1.9 mm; 3.04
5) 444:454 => -1.3 mm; 3.73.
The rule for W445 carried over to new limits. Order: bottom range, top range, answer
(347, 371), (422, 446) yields 0.96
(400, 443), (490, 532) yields 1.00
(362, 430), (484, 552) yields 0.98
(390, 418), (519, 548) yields 1.07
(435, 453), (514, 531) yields 0.94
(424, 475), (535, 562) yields 0.96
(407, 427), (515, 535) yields 1.20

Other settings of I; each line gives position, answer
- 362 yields 3.312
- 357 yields 3.295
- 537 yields 3.526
